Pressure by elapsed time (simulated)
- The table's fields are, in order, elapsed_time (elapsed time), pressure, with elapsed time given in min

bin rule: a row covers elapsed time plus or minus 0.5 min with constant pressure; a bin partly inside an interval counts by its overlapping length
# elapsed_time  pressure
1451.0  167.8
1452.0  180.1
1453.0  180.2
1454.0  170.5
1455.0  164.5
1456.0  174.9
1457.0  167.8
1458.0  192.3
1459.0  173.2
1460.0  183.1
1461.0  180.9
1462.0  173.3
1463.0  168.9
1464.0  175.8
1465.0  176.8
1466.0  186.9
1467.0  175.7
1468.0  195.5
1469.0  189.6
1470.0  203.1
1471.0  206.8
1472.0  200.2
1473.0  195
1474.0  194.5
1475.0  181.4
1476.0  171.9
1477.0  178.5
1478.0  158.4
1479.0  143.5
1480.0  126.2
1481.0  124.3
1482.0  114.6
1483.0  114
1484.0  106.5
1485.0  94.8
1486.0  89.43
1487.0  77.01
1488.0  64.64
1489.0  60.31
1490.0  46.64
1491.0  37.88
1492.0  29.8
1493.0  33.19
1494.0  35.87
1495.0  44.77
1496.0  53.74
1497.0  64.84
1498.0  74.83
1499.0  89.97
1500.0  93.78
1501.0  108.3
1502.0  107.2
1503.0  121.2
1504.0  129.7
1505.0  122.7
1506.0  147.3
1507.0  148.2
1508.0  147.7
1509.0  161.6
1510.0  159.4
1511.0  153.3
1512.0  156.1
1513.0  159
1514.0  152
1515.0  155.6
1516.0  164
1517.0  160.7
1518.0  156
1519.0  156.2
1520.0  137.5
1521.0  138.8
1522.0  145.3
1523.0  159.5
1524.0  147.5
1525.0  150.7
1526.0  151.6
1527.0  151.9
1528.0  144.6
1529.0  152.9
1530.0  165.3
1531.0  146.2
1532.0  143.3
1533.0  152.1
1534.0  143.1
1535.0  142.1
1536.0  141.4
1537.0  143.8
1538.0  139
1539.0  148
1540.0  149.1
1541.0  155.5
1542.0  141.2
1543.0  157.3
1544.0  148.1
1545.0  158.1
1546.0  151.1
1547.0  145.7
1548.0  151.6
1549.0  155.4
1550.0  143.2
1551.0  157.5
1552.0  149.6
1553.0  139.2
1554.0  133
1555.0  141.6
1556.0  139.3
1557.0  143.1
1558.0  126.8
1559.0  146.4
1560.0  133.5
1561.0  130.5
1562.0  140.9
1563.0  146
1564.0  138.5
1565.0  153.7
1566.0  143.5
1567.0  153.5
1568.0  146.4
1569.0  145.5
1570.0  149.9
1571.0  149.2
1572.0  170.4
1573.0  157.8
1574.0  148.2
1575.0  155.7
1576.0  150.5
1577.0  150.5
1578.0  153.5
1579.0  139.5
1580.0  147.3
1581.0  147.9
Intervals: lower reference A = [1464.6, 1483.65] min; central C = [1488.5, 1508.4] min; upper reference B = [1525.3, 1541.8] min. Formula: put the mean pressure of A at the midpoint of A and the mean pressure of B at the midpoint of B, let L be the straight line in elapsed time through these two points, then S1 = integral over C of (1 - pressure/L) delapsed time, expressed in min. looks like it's 9.4 min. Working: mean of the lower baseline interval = 170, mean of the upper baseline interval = 148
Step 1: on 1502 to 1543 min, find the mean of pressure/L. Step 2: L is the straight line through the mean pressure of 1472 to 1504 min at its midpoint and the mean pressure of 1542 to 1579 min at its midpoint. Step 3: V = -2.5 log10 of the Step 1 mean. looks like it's -0.19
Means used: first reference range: 103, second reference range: 147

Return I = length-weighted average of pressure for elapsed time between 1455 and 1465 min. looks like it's 176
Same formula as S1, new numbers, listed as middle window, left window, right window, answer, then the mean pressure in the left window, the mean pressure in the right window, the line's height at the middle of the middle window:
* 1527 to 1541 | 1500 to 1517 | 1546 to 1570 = -0.4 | 142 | 144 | 143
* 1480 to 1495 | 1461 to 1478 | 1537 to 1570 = 8.7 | 185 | 145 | 176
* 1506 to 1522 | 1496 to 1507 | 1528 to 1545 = -4.4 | 106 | 148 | 121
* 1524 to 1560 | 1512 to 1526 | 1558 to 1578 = 0.8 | 153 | 148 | 150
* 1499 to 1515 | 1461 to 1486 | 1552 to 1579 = 2.0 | 164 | 146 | 157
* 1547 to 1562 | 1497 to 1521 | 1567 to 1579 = 0.5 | 136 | 152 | 147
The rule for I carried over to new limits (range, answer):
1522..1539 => 148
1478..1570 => 130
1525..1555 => 148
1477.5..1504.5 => 86.9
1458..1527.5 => 136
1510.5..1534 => 152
